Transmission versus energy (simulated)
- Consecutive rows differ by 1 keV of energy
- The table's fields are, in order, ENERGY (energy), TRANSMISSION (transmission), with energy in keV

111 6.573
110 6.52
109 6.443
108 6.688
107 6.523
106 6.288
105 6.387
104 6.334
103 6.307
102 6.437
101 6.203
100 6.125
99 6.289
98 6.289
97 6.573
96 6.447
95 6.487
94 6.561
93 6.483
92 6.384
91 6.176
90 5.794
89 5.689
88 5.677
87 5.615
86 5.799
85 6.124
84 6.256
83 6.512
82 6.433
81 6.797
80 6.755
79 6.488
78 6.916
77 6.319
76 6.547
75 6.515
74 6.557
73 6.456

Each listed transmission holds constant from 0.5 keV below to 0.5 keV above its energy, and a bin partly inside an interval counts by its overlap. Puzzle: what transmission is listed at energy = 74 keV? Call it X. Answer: 6.557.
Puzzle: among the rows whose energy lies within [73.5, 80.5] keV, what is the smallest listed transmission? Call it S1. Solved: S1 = 6.319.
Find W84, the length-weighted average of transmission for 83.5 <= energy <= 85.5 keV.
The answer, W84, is 6.19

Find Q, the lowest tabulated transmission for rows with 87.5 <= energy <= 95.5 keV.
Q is 5.677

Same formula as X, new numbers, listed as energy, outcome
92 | 6.384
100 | 6.125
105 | 6.387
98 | 6.289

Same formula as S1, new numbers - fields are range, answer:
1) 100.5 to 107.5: 6.203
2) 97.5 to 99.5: 6.289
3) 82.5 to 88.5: 5.615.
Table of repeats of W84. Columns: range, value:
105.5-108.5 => 6.5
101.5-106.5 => 6.35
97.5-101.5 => 6.23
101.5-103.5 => 6.37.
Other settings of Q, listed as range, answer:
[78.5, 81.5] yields 6.488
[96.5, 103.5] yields 6.125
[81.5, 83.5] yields 6.433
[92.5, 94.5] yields 6.483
